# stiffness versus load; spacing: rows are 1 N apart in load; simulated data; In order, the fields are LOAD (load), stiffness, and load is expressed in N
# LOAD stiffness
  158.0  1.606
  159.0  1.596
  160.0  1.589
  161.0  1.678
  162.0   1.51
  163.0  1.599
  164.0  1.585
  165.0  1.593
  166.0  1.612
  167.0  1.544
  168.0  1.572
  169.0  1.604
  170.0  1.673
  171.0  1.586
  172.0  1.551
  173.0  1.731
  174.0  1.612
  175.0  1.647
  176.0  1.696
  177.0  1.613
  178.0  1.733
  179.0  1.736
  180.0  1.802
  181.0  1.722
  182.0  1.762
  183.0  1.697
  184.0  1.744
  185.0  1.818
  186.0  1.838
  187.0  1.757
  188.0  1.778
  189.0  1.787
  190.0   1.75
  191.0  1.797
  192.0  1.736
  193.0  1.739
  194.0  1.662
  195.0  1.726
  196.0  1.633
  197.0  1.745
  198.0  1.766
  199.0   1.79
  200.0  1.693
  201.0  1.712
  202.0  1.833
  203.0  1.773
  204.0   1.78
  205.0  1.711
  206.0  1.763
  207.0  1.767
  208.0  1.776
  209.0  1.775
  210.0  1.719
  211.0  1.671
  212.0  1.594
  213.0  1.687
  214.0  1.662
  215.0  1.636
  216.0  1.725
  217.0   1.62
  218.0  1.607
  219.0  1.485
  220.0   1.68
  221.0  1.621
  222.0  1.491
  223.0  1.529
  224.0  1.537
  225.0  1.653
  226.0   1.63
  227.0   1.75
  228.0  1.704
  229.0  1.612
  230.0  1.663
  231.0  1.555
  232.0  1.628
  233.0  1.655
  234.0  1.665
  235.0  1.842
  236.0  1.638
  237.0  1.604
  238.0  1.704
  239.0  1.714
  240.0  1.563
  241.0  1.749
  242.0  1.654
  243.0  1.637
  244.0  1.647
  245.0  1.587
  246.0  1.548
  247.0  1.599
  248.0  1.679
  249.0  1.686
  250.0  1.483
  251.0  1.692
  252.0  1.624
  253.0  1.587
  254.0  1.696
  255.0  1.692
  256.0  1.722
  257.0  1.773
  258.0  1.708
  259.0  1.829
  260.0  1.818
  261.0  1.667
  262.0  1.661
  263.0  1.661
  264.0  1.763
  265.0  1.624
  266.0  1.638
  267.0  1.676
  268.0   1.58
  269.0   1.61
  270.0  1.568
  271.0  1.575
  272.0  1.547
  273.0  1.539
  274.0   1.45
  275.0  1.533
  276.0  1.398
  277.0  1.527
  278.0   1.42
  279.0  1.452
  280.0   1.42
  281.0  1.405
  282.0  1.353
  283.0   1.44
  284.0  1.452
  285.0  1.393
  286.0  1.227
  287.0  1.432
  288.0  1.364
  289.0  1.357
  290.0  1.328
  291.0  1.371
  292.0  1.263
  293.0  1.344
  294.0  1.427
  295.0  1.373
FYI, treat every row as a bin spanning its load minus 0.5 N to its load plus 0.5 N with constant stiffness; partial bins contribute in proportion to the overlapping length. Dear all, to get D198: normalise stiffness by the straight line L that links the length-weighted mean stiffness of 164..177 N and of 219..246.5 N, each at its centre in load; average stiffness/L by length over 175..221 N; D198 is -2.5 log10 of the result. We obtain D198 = -0.06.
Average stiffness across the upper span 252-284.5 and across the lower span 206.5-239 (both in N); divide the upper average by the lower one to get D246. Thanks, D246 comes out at 0.96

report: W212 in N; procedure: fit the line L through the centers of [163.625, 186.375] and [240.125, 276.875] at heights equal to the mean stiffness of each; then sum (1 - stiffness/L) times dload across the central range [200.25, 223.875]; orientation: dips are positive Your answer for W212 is -0.3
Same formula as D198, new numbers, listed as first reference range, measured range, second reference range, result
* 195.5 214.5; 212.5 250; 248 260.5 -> 0.047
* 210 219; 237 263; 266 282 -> -0.069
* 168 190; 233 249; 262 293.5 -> -0.063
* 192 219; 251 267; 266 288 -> -0.108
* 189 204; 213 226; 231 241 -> 0.059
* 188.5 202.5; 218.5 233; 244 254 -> 0.039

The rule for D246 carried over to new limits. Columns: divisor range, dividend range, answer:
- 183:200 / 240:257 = 0.94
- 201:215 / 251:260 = 0.99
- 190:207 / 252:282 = 0.92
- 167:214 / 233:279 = 0.95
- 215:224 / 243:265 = 1.05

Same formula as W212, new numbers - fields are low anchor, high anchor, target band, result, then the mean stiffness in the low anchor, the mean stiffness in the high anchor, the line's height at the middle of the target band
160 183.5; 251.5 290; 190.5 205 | -1.1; 1.64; 1.55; 1.62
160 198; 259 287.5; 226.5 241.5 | -0.7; 1.69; 1.53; 1.6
